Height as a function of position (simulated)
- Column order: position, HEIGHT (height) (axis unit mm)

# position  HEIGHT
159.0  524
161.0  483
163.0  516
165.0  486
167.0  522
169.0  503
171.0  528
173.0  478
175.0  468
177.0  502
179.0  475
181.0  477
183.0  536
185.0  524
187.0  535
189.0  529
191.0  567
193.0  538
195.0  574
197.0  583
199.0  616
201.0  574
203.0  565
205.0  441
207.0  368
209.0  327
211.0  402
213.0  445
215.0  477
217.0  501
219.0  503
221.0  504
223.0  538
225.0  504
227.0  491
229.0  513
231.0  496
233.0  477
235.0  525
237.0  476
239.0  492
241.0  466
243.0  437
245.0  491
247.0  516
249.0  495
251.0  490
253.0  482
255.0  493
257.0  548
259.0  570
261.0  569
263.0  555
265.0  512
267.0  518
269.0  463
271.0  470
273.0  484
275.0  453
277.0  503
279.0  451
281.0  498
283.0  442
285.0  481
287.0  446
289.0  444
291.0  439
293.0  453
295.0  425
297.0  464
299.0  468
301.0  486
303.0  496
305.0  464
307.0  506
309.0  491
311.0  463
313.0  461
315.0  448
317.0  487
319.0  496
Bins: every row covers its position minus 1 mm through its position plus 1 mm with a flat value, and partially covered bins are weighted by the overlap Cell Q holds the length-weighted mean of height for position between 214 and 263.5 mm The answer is 504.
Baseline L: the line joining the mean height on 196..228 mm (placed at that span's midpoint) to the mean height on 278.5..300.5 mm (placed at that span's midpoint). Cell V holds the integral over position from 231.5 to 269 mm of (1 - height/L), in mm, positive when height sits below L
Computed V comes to -2.5 mm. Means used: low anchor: 490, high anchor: 456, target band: 505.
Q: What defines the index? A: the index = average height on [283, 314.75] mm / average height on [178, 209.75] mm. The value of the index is 0.9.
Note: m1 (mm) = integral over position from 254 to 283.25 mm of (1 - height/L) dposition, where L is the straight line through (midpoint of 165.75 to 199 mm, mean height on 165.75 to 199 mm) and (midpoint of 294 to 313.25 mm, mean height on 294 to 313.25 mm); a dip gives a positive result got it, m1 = -0.9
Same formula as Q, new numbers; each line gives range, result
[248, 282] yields 503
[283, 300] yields 452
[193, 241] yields 496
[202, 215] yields 429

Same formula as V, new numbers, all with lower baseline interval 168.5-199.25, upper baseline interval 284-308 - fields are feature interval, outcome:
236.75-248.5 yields 0.30 mm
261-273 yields -0.68 mm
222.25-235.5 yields -0.11 mm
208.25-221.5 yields 1.47 mm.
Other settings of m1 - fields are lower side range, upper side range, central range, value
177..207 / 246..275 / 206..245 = 3.7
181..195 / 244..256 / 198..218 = 2.0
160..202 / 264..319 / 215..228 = 0.0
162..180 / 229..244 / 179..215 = -0.9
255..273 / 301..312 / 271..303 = 2.4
